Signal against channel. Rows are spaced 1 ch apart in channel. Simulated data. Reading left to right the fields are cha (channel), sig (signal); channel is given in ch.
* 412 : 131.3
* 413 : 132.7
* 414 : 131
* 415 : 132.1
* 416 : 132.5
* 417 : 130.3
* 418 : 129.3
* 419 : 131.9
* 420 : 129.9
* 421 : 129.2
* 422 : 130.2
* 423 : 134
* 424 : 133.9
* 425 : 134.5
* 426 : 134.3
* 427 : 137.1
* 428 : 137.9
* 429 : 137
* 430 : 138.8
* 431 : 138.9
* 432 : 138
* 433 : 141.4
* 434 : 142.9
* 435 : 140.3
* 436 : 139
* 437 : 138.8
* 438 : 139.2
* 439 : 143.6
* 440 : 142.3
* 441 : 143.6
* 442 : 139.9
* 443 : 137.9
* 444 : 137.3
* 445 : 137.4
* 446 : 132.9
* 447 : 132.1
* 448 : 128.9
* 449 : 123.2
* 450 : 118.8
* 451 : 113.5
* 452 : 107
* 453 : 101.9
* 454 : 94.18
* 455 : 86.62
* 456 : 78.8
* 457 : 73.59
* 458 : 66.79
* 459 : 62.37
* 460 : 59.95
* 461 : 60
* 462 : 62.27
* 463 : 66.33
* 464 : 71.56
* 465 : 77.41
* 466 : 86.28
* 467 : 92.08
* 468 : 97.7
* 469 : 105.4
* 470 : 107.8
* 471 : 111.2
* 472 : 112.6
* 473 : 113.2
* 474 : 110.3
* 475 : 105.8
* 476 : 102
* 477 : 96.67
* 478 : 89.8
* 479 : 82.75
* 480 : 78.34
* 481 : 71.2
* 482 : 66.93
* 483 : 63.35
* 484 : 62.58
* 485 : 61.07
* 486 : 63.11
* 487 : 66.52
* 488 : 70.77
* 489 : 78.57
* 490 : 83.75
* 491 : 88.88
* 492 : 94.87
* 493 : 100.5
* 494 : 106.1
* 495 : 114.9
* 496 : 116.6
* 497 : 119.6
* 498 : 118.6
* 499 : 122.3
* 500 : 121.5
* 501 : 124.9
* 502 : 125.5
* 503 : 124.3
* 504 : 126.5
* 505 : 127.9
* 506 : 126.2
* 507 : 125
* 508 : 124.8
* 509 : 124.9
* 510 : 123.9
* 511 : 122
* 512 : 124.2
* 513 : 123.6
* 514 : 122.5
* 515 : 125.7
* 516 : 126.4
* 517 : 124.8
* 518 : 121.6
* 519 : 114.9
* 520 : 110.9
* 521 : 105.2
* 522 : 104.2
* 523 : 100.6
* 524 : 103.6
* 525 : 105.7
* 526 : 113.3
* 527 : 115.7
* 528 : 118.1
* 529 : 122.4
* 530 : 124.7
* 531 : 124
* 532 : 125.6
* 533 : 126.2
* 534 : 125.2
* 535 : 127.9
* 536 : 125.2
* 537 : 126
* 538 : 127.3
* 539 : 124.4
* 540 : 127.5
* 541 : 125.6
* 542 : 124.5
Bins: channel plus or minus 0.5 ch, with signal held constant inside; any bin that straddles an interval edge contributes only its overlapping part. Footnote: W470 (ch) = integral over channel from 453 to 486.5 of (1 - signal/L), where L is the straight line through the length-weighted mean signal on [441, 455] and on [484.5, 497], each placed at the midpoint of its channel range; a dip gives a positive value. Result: 6.9 ch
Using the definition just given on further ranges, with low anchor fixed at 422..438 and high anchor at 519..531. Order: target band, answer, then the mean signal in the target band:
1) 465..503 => 8.4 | 95.7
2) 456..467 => 5.0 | 70.2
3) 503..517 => -1.1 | 125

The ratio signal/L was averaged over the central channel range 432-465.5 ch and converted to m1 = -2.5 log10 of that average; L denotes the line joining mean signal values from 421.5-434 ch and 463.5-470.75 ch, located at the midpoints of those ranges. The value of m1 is 0.04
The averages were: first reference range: 137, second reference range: 91.9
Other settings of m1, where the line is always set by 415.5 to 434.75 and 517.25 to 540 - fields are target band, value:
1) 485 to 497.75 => 0.33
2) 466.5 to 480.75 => 0.26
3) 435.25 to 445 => -0.06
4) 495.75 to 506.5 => -0.01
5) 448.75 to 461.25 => 0.42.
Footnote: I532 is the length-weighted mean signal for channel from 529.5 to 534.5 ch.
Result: 125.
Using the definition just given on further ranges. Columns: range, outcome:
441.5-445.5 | 138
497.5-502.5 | 123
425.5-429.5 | 137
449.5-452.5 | 113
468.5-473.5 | 110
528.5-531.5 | 124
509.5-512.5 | 123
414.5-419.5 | 131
